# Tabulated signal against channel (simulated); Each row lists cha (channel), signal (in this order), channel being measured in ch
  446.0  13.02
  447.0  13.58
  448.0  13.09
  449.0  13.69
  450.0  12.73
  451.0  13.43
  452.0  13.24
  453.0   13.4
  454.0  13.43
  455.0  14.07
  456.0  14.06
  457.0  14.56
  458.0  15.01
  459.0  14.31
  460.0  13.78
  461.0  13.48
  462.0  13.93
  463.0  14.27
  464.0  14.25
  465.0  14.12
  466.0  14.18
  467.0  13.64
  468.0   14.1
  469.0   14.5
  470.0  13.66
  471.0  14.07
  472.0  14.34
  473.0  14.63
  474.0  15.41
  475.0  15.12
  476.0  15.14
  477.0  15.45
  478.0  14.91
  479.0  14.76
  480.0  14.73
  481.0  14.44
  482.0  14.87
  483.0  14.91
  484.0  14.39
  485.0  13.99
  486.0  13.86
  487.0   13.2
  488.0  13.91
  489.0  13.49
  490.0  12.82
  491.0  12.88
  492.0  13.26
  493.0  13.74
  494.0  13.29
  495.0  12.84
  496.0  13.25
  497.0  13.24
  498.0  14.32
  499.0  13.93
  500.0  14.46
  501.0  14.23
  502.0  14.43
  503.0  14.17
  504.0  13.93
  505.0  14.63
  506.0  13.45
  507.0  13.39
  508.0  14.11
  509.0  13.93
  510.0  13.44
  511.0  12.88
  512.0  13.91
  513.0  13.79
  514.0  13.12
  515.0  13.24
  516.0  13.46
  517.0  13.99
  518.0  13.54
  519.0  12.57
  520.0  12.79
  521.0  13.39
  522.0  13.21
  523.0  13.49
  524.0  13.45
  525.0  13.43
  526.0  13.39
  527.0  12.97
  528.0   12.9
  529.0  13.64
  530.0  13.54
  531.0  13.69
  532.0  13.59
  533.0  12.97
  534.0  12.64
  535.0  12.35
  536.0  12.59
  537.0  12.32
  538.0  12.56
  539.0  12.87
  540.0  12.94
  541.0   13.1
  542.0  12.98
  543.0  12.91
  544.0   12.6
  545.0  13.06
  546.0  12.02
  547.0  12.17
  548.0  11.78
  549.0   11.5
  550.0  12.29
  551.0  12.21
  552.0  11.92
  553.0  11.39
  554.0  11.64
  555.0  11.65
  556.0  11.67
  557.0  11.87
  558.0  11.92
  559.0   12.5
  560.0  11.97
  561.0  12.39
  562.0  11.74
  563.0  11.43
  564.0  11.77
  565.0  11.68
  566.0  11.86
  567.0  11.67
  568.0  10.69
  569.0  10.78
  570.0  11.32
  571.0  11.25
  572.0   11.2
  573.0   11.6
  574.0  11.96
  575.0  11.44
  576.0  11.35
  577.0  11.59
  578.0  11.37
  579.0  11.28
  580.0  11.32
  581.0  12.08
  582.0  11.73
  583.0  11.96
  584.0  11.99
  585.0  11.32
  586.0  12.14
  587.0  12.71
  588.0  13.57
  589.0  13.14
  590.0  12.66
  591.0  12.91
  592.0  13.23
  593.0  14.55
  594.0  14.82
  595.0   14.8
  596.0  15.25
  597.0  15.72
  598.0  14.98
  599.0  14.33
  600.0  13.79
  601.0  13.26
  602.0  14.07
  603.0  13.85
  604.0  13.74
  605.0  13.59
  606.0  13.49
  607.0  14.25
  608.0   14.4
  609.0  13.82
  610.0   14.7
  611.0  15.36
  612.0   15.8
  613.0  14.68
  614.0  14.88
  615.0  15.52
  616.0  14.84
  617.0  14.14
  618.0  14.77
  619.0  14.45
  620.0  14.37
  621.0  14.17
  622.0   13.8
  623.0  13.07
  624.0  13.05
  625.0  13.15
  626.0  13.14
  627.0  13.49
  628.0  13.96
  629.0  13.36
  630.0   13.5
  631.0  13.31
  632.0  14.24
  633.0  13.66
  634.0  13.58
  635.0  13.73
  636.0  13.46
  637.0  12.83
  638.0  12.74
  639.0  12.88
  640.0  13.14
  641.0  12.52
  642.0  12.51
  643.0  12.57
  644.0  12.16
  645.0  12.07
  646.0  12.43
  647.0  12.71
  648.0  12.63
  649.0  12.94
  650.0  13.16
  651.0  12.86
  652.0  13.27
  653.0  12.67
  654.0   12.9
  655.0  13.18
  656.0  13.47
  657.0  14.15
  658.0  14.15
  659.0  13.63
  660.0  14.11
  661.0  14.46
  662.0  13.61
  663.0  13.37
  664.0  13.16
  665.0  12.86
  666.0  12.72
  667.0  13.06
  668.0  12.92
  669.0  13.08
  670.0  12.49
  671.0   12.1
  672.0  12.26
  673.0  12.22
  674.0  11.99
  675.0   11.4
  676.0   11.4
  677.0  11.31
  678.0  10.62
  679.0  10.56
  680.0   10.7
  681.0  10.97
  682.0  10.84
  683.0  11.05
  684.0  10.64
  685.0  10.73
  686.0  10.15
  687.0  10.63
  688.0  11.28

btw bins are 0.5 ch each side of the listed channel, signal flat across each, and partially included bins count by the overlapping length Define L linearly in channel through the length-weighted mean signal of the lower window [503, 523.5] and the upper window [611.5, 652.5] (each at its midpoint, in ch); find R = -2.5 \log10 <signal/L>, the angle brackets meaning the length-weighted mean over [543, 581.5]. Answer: 0.152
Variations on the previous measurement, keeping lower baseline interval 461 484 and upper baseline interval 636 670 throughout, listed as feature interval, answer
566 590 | 0.16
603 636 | -0.06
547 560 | 0.17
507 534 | 0.06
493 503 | 0.04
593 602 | -0.08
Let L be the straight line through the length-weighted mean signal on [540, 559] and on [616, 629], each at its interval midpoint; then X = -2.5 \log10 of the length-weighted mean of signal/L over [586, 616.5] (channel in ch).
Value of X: -0.067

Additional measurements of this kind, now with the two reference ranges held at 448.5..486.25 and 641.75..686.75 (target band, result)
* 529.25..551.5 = 0.073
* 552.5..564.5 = 0.134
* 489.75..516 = 0.020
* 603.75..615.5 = -0.129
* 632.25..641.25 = -0.048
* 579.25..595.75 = 0.024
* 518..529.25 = 0.040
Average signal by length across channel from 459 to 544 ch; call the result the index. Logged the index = 13.7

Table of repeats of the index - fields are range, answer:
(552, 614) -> 12.7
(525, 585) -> 12.1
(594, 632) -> 14.2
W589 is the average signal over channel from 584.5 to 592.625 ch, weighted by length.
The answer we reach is 12.7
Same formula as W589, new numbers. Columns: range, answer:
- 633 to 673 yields 13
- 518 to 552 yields 12.8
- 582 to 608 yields 13.6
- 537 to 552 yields 12.5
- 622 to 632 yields 13.4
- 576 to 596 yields 12.6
